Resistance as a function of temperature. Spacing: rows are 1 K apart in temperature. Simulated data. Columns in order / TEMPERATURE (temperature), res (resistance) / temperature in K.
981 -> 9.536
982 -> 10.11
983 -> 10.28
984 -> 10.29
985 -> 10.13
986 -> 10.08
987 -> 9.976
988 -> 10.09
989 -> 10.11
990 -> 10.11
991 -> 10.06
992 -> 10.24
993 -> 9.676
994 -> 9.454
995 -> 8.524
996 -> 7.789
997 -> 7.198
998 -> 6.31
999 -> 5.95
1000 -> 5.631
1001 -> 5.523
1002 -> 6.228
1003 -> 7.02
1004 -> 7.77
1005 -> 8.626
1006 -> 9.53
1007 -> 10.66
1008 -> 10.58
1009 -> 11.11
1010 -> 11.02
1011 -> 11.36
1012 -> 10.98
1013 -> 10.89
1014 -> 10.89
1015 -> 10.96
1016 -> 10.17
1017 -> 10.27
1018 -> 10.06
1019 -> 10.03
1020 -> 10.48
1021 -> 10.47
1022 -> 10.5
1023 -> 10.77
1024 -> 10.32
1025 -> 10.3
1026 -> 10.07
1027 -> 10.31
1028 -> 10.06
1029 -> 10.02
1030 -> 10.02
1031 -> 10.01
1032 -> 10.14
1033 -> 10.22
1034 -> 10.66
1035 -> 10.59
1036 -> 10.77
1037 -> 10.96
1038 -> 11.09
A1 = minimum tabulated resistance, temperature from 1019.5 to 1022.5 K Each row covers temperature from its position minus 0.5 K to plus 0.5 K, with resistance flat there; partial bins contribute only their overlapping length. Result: 10.47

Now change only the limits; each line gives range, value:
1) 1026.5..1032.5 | 10.01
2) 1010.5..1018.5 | 10.06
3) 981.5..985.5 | 10.11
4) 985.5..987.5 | 9.976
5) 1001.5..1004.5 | 6.228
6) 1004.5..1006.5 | 8.626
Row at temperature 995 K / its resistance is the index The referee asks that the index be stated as 8.524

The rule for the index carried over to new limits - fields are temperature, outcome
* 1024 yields 10.32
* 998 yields 6.31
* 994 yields 9.454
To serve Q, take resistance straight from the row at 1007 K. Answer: 10.66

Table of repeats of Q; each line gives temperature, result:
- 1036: 10.77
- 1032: 10.14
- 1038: 11.09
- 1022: 10.5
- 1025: 10.3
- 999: 5.95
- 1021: 10.47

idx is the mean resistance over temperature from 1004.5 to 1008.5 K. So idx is 9.85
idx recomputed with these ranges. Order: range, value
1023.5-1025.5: 10.3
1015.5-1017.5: 10.2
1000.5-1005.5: 7.03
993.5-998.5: 7.85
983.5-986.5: 10.2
